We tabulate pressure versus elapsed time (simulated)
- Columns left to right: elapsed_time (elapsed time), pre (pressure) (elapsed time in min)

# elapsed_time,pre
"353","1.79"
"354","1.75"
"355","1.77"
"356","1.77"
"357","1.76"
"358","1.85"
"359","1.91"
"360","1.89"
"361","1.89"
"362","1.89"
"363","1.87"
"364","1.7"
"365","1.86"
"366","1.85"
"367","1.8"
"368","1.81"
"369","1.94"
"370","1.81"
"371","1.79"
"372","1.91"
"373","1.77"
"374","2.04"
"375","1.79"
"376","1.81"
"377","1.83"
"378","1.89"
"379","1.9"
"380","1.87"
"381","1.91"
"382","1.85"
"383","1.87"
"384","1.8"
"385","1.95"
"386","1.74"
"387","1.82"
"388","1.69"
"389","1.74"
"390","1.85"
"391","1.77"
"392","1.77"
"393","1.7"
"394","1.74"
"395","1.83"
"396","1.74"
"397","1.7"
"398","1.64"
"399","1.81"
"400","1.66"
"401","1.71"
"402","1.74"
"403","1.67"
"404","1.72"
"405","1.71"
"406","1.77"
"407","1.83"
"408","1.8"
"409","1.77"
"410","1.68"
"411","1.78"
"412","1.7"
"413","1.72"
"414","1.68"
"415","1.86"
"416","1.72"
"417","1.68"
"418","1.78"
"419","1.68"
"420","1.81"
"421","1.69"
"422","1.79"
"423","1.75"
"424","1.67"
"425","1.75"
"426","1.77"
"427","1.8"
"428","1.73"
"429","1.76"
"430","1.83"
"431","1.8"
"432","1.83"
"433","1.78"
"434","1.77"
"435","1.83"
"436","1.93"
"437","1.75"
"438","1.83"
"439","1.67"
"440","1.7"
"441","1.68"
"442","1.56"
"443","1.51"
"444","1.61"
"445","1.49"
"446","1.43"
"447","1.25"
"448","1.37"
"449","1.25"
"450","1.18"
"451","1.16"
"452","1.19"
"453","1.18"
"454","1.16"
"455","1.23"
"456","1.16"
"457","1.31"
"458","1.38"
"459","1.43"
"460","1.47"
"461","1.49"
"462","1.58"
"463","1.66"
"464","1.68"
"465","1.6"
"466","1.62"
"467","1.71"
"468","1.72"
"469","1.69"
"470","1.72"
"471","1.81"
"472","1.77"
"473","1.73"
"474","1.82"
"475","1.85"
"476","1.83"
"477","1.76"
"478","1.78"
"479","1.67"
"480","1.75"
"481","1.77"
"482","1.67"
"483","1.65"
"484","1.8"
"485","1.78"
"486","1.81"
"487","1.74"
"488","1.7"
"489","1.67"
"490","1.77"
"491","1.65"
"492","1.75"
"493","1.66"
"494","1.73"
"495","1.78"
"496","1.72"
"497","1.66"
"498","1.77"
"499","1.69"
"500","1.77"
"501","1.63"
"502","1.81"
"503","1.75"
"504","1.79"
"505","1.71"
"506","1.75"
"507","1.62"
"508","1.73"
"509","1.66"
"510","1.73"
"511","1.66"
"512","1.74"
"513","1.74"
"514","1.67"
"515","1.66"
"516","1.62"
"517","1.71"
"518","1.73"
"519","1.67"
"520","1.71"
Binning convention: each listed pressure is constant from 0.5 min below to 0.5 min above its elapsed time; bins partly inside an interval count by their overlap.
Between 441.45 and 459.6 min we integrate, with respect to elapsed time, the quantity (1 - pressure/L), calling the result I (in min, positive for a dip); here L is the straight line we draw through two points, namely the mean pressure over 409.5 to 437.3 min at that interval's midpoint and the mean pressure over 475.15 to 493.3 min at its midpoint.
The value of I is 4.4 min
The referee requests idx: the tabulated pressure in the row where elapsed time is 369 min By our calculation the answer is 1.94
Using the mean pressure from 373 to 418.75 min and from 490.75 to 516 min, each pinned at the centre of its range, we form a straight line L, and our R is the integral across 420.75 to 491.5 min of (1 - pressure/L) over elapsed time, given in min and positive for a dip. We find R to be 4.5 min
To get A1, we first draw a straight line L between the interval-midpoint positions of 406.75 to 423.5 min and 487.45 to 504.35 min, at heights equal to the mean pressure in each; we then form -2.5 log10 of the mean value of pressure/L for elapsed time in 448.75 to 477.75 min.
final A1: 0.14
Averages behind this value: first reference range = 1.75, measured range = 1.53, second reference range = 1.72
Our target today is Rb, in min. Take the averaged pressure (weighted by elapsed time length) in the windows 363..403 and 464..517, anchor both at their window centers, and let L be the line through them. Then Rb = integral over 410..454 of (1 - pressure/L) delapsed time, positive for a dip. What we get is 3.2 min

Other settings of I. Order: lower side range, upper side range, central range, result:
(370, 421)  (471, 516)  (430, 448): 0.9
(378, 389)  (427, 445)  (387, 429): 1.1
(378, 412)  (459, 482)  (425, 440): -0.4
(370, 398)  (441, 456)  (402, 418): -1.2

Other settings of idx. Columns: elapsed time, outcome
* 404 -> 1.72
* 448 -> 1.37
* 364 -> 1.7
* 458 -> 1.38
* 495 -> 1.78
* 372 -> 1.91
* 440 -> 1.7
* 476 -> 1.83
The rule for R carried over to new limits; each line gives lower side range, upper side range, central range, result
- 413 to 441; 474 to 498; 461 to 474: 0.4 min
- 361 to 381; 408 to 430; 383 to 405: 0.6 min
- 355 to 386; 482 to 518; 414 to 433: 0.4 min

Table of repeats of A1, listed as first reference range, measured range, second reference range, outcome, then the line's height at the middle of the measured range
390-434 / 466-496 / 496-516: -0.012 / 1.72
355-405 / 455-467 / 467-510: 0.178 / 1.75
